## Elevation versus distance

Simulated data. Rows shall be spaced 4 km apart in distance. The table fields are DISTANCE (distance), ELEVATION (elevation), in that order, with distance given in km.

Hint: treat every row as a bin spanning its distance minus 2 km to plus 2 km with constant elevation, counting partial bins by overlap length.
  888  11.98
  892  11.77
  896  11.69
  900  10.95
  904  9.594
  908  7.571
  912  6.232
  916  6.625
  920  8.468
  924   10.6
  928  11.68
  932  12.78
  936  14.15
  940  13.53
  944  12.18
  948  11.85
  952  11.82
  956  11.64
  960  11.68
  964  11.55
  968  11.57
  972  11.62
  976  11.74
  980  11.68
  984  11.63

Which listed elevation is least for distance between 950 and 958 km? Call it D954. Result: 11.64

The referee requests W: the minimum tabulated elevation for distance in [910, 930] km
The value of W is 6.232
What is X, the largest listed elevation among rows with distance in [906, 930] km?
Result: 11.68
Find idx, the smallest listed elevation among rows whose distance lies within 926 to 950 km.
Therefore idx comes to 11.68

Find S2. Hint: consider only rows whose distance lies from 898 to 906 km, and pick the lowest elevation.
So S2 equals 9.594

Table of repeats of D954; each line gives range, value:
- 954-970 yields 11.55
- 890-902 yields 10.95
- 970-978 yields 11.62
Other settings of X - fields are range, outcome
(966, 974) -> 11.62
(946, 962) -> 11.85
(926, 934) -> 12.78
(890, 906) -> 11.77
